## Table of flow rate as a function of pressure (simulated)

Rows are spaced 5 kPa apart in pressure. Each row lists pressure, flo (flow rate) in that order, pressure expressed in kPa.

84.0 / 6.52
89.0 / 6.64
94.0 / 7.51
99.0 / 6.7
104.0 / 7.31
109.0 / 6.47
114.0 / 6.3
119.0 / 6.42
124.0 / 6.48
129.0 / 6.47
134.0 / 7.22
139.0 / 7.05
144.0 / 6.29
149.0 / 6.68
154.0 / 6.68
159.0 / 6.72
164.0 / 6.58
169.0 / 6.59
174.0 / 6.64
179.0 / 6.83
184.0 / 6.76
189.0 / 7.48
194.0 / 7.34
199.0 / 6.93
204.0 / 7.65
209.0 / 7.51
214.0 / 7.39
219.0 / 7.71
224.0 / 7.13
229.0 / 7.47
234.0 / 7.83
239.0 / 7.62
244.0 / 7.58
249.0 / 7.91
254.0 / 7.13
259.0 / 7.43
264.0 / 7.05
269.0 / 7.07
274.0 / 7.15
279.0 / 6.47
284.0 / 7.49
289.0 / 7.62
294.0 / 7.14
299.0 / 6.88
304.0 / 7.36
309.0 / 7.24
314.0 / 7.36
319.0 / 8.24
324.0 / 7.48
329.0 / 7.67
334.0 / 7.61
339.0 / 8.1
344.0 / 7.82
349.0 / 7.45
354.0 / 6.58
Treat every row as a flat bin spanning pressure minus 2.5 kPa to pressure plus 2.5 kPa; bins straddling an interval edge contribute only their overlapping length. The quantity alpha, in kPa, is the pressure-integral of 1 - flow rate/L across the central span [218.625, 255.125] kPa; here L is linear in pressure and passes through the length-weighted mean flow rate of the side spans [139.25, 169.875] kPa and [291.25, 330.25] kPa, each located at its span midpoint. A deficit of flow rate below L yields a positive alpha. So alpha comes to -2.7 kPa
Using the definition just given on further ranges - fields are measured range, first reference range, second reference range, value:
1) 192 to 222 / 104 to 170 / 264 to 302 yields -2.4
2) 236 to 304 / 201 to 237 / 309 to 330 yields 2.7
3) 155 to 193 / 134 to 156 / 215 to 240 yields 1.1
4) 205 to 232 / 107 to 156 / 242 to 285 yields -1.7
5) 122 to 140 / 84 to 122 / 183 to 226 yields 0.3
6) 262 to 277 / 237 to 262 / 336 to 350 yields 1.0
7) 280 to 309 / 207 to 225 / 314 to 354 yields 1.3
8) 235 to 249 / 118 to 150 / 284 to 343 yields -1.0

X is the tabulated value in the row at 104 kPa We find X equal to 7.31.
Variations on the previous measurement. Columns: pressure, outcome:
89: 6.64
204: 7.65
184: 6.76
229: 7.47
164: 6.58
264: 7.05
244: 7.58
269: 7.07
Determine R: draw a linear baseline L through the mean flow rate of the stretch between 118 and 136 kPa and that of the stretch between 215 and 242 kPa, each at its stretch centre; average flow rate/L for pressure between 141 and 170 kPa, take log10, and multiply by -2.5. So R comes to 0.05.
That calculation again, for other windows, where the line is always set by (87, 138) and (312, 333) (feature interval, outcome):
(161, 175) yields 0.064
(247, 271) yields 0.014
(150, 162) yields 0.042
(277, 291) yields 0.047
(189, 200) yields -0.018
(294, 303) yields 0.082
